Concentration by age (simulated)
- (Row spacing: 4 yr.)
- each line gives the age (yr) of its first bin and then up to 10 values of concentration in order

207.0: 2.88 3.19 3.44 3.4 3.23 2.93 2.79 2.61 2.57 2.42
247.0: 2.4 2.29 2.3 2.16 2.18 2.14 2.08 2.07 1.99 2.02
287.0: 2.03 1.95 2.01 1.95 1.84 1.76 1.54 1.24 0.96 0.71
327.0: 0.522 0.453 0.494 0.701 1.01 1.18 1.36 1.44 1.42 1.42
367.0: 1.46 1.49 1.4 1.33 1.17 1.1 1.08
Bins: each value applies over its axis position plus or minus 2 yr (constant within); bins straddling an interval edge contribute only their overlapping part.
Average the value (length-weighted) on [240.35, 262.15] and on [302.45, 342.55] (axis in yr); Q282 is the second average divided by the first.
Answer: 0.4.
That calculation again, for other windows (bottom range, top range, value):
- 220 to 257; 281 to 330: 0.58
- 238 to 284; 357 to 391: 0.60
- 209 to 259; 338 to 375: 0.47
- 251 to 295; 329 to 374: 0.54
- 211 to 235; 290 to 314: 0.58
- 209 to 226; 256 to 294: 0.63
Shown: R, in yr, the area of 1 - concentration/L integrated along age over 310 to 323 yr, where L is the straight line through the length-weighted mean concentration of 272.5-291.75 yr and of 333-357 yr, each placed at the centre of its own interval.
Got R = 3.0 yr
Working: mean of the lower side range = 2.02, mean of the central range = 1.14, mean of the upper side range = 1.03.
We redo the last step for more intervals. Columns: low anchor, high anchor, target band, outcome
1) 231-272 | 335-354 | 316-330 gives 6.2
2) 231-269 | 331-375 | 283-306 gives -1.3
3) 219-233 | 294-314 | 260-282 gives 2.1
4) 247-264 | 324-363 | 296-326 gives 1.2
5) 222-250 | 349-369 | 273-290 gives 1.4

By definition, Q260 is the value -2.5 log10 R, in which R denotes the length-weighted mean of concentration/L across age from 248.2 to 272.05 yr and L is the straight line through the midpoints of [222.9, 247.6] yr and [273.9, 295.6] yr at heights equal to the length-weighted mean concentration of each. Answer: 0.07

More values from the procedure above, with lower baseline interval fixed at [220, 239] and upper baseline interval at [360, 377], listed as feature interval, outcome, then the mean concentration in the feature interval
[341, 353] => 0.37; 1.18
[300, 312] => 0.20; 1.75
